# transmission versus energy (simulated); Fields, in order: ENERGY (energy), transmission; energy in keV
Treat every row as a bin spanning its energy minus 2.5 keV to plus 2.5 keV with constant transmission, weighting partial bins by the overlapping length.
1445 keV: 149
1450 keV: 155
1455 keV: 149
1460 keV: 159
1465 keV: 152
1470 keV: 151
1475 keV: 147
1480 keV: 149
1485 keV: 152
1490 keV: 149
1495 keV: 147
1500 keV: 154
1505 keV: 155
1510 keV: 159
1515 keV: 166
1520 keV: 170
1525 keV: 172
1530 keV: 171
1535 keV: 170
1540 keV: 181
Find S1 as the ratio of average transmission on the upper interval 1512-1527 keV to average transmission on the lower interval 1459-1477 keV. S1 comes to 1.1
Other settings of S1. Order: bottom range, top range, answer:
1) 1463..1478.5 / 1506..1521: 1.09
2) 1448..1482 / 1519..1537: 1.13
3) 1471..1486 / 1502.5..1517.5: 1.07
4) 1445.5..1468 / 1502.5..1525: 1.07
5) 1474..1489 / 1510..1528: 1.12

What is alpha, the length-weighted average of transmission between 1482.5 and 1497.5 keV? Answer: 149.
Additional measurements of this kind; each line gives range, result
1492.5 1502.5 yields 150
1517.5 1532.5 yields 171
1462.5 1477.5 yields 150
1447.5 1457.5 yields 152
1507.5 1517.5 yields 162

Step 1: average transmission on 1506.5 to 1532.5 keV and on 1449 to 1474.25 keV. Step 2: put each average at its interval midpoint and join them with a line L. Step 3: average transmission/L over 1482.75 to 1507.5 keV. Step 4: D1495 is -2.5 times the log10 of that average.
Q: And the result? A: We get 0.067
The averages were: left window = 153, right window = 167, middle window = 151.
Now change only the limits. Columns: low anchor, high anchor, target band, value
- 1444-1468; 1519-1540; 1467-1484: 0.06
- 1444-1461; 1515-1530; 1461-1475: 0.04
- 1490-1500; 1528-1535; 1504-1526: -0.02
